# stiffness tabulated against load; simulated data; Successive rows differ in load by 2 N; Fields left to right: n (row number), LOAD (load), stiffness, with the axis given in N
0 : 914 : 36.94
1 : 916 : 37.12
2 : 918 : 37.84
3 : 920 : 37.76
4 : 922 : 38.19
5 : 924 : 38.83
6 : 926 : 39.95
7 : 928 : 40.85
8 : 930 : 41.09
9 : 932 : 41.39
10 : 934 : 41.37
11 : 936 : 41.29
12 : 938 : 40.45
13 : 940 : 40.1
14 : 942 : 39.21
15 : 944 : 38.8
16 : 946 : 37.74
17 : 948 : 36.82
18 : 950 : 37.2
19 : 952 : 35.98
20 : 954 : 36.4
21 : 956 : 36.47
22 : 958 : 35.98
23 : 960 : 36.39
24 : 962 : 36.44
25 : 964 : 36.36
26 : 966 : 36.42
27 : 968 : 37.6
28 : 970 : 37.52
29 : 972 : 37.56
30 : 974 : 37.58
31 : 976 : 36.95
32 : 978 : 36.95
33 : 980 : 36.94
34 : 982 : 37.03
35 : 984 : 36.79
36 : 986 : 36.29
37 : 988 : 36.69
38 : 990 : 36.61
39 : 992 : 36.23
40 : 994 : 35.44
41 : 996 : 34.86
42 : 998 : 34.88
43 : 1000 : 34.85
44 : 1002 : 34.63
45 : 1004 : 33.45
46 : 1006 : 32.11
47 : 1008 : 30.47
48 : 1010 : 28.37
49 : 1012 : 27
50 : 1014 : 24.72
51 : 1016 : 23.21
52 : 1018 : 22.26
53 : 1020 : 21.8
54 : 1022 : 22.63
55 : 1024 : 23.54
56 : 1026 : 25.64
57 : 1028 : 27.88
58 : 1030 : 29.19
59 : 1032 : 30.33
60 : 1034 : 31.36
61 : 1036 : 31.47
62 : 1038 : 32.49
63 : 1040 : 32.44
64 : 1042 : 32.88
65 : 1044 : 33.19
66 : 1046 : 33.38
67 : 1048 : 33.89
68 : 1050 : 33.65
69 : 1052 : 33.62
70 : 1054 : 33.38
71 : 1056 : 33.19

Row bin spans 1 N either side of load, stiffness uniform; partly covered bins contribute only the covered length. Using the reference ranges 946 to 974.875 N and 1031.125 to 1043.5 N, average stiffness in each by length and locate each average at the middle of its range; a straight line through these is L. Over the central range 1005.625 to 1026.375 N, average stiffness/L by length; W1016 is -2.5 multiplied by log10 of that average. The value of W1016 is 0.29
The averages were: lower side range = 36.8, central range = 25.4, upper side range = 31.9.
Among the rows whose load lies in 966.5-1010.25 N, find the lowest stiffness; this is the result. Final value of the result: 28.37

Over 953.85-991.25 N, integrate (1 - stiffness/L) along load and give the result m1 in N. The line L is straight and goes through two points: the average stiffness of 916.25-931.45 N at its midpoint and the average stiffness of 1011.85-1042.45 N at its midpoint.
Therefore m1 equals -3.6 N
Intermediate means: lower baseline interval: 39.2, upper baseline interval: 27.3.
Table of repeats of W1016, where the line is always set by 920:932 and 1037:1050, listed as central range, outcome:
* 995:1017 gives 0.148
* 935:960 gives 0.016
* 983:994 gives -0.007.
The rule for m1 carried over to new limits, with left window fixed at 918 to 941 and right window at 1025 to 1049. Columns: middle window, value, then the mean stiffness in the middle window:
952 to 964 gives 0.4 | 36.3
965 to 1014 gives 0.3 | 34.9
